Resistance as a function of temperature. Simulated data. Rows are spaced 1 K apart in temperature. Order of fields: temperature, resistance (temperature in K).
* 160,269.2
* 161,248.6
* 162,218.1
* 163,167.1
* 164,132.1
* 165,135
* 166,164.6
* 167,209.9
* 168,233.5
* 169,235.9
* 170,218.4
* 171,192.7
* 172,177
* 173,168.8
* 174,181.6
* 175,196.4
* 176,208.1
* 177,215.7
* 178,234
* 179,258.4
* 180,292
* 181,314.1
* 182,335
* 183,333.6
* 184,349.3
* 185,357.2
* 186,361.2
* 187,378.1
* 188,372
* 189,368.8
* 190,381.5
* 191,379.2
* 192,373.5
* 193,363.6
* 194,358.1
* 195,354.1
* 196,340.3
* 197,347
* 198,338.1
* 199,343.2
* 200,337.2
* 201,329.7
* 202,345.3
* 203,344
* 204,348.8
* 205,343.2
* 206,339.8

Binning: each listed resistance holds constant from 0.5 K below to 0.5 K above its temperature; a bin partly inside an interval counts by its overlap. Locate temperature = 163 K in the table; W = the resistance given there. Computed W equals 167.1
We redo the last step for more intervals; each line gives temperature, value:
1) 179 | 258.4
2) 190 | 381.5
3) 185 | 357.2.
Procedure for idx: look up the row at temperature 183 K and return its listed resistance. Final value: 333.6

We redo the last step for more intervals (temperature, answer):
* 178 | 234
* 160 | 269.2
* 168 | 233.5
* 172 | 177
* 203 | 344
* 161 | 248.6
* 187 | 378.1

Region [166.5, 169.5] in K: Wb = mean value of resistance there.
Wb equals 226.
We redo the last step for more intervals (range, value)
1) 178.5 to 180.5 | 275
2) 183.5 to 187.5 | 361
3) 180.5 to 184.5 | 333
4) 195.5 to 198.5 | 342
